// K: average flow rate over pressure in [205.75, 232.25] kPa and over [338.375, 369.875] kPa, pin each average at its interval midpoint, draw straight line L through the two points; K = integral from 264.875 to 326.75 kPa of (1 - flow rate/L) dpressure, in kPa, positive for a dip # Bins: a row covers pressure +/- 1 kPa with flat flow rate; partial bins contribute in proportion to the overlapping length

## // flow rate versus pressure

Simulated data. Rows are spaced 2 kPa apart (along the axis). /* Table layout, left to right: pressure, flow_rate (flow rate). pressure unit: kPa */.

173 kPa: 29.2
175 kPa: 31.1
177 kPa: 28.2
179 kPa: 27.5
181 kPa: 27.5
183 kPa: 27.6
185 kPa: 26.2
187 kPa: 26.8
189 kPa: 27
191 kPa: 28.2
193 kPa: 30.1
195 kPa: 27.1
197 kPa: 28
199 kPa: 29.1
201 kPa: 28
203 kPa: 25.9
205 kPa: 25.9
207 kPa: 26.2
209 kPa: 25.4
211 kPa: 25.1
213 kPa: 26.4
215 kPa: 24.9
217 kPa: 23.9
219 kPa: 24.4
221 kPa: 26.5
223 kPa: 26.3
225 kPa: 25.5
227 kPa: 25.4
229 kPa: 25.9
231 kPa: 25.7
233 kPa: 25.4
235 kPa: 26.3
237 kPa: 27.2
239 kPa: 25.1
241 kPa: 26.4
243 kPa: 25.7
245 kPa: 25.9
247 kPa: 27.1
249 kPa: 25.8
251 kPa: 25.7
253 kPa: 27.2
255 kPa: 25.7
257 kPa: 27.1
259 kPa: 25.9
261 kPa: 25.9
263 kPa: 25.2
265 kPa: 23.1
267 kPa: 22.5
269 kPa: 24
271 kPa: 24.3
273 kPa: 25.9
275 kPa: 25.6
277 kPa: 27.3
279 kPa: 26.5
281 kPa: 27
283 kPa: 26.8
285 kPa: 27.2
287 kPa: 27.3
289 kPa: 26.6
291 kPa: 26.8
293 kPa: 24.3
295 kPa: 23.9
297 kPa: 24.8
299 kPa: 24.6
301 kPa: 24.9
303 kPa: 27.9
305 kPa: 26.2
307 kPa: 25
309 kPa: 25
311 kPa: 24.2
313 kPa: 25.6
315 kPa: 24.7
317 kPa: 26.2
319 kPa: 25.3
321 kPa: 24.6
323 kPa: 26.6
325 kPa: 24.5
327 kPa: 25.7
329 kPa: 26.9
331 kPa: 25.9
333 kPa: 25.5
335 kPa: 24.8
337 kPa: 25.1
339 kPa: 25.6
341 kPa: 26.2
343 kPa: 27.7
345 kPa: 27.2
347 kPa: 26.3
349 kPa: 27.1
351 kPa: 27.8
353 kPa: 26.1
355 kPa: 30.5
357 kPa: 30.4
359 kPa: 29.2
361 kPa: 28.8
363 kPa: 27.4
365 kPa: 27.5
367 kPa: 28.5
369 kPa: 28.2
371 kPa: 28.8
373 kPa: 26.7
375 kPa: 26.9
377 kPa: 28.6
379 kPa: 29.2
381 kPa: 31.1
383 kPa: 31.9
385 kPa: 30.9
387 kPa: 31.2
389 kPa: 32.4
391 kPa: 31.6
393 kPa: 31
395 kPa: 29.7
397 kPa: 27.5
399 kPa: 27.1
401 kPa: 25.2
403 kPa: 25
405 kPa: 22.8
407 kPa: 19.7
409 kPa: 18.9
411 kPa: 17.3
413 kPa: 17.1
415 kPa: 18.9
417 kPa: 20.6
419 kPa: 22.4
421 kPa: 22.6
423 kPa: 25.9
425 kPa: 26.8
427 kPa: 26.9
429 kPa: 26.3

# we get 3.04 kPa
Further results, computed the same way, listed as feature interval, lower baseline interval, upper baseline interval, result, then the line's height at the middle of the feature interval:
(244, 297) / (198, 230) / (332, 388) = 1.92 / 26.7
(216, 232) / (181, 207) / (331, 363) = 1.13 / 27.4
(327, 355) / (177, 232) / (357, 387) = 2.04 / 28.5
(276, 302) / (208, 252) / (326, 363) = 0.40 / 26.4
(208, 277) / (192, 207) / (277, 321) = 3.22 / 26.8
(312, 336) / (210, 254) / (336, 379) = 1.46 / 27.2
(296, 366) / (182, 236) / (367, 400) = 5.53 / 28.6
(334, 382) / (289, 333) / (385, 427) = -4.91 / 25.2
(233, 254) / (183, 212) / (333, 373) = 0.77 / 27.2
